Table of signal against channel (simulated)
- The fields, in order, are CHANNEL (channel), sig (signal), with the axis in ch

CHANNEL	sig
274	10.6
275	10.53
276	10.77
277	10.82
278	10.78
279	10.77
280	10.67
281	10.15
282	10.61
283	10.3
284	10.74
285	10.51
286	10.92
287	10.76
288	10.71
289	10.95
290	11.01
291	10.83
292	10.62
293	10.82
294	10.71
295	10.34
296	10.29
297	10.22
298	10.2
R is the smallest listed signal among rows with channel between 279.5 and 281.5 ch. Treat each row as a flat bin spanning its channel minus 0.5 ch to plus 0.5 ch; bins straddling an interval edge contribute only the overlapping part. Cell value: 10.15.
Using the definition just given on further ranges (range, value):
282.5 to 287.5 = 10.3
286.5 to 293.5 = 10.62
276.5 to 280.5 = 10.67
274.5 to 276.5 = 10.53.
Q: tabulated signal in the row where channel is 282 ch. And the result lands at 10.61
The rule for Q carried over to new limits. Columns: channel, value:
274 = 10.6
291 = 10.83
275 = 10.53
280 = 10.67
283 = 10.3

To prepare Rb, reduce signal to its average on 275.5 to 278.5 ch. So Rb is 10.8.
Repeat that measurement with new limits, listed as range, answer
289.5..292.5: 10.8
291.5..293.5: 10.7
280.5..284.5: 10.4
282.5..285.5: 10.5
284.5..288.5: 10.7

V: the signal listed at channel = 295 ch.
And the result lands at 10.34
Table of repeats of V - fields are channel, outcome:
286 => 10.92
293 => 10.82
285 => 10.51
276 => 10.77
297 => 10.22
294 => 10.71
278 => 10.78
